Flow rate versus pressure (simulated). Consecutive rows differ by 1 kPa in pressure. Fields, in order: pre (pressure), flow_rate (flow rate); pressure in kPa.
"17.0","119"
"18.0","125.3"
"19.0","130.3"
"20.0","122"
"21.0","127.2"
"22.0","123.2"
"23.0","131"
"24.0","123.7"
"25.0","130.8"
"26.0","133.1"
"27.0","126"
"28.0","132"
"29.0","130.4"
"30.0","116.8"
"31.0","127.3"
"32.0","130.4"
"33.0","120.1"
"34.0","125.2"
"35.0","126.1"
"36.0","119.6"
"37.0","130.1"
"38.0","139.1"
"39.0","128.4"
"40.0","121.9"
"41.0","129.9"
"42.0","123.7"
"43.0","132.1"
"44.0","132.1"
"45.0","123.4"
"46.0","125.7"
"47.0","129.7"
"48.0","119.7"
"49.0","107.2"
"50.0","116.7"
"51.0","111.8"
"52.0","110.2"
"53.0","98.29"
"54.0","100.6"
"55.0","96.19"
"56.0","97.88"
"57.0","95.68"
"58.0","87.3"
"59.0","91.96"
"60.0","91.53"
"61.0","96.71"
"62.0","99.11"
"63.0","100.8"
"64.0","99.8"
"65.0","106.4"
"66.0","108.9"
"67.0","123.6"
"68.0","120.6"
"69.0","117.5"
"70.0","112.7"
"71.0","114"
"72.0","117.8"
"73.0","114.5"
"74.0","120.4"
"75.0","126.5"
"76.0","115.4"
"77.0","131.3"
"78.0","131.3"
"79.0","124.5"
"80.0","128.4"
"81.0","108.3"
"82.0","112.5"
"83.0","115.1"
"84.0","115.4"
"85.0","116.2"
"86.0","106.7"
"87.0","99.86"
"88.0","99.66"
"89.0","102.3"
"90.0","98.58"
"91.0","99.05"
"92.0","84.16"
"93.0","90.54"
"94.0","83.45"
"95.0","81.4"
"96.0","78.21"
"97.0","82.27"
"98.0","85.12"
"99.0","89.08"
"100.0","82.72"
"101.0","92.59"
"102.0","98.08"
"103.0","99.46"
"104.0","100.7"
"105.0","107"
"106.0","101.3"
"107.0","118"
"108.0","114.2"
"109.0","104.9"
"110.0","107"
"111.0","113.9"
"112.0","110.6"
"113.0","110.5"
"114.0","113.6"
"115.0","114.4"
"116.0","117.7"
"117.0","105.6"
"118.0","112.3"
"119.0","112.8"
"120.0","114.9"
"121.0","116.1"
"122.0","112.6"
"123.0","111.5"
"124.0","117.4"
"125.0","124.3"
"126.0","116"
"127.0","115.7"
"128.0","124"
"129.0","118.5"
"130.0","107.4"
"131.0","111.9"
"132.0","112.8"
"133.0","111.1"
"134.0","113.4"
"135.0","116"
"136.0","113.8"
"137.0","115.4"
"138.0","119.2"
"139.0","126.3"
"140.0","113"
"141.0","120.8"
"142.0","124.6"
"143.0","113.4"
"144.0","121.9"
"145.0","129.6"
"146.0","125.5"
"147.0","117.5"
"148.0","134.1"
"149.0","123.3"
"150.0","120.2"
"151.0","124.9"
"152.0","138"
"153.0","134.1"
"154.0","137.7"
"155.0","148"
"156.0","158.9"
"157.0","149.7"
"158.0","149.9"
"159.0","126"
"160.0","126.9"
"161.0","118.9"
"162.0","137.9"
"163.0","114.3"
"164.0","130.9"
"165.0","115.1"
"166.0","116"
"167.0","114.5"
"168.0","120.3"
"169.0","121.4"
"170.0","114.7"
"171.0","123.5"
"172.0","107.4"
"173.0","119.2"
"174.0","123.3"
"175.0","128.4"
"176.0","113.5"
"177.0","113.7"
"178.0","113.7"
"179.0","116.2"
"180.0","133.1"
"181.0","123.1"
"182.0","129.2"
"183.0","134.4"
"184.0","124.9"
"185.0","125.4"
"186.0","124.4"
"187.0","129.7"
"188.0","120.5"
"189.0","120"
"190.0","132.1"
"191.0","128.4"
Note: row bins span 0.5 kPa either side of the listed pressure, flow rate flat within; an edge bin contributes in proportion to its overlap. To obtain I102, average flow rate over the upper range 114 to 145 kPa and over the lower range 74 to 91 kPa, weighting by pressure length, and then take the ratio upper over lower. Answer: 1.02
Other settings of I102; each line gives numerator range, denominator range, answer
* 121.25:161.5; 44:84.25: 1.10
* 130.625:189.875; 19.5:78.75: 1.05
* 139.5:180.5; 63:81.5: 1.07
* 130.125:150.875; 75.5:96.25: 1.12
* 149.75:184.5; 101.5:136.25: 1.13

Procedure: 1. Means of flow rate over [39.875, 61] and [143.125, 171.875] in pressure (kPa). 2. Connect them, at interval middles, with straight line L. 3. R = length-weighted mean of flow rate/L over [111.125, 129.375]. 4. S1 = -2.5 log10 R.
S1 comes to 0.07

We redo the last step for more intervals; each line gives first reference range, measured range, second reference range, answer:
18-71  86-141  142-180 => 0.15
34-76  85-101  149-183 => 0.27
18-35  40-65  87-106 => 0.05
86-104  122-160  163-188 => -0.14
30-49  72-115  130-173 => 0.19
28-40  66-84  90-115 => -0.09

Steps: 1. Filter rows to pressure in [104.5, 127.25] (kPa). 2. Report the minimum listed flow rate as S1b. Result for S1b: 101.3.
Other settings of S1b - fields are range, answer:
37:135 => 78.21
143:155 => 113.4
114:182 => 105.6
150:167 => 114.3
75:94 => 83.45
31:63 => 87.3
